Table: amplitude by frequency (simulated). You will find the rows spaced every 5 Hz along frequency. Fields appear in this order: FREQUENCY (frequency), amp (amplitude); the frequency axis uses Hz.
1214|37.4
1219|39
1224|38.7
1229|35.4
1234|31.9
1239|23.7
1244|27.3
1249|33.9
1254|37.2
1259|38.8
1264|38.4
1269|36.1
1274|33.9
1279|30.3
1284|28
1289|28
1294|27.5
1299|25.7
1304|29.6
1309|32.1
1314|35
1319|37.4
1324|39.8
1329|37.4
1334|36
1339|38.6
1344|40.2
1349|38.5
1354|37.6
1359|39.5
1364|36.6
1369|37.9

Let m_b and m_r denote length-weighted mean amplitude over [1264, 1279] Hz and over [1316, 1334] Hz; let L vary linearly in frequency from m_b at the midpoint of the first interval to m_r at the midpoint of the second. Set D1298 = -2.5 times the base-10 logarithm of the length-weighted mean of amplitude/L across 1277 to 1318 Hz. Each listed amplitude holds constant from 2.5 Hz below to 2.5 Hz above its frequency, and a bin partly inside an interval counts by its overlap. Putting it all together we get 0.21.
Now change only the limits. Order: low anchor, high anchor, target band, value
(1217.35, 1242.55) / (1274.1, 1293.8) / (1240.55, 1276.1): -0.12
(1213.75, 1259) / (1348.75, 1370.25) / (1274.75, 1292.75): 0.21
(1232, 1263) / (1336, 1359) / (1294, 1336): 0.09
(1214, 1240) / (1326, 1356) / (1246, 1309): 0.12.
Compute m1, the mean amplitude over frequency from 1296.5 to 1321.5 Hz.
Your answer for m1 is 32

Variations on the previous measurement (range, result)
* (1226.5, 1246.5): 29.6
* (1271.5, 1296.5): 29.5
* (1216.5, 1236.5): 36.2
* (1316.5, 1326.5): 38.6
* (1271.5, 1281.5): 32.1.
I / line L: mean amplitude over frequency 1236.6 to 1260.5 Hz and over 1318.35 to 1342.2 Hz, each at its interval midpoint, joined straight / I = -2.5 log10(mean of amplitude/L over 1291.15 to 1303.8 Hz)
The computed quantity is 0.29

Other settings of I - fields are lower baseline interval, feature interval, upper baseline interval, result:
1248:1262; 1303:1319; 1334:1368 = 0.14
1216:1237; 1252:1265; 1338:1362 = -0.04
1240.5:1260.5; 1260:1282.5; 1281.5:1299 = -0.14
